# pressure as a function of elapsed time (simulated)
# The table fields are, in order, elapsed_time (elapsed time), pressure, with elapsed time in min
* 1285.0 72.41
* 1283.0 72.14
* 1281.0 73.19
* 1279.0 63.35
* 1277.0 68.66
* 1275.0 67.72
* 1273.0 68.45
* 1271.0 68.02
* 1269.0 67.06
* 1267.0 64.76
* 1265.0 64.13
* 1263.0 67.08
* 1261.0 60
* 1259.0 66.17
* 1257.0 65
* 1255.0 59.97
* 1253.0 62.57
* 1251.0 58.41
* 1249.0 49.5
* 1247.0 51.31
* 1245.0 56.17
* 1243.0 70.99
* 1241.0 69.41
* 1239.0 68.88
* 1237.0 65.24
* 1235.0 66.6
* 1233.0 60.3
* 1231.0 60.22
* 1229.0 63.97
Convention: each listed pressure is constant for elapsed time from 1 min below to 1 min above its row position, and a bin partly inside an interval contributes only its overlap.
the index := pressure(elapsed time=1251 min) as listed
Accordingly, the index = 58.41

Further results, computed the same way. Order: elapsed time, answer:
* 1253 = 62.57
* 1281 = 73.19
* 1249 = 49.5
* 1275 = 67.72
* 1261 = 60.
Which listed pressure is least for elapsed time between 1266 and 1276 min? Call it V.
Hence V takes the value 64.76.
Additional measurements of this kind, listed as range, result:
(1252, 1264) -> 59.97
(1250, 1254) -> 58.41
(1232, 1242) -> 60.3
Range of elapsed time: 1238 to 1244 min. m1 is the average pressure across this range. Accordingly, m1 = 69.8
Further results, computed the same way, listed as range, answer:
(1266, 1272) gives 66.6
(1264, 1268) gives 64.4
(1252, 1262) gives 62.7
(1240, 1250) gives 59.5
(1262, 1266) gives 65.6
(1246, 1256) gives 56.4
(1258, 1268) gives 64.4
